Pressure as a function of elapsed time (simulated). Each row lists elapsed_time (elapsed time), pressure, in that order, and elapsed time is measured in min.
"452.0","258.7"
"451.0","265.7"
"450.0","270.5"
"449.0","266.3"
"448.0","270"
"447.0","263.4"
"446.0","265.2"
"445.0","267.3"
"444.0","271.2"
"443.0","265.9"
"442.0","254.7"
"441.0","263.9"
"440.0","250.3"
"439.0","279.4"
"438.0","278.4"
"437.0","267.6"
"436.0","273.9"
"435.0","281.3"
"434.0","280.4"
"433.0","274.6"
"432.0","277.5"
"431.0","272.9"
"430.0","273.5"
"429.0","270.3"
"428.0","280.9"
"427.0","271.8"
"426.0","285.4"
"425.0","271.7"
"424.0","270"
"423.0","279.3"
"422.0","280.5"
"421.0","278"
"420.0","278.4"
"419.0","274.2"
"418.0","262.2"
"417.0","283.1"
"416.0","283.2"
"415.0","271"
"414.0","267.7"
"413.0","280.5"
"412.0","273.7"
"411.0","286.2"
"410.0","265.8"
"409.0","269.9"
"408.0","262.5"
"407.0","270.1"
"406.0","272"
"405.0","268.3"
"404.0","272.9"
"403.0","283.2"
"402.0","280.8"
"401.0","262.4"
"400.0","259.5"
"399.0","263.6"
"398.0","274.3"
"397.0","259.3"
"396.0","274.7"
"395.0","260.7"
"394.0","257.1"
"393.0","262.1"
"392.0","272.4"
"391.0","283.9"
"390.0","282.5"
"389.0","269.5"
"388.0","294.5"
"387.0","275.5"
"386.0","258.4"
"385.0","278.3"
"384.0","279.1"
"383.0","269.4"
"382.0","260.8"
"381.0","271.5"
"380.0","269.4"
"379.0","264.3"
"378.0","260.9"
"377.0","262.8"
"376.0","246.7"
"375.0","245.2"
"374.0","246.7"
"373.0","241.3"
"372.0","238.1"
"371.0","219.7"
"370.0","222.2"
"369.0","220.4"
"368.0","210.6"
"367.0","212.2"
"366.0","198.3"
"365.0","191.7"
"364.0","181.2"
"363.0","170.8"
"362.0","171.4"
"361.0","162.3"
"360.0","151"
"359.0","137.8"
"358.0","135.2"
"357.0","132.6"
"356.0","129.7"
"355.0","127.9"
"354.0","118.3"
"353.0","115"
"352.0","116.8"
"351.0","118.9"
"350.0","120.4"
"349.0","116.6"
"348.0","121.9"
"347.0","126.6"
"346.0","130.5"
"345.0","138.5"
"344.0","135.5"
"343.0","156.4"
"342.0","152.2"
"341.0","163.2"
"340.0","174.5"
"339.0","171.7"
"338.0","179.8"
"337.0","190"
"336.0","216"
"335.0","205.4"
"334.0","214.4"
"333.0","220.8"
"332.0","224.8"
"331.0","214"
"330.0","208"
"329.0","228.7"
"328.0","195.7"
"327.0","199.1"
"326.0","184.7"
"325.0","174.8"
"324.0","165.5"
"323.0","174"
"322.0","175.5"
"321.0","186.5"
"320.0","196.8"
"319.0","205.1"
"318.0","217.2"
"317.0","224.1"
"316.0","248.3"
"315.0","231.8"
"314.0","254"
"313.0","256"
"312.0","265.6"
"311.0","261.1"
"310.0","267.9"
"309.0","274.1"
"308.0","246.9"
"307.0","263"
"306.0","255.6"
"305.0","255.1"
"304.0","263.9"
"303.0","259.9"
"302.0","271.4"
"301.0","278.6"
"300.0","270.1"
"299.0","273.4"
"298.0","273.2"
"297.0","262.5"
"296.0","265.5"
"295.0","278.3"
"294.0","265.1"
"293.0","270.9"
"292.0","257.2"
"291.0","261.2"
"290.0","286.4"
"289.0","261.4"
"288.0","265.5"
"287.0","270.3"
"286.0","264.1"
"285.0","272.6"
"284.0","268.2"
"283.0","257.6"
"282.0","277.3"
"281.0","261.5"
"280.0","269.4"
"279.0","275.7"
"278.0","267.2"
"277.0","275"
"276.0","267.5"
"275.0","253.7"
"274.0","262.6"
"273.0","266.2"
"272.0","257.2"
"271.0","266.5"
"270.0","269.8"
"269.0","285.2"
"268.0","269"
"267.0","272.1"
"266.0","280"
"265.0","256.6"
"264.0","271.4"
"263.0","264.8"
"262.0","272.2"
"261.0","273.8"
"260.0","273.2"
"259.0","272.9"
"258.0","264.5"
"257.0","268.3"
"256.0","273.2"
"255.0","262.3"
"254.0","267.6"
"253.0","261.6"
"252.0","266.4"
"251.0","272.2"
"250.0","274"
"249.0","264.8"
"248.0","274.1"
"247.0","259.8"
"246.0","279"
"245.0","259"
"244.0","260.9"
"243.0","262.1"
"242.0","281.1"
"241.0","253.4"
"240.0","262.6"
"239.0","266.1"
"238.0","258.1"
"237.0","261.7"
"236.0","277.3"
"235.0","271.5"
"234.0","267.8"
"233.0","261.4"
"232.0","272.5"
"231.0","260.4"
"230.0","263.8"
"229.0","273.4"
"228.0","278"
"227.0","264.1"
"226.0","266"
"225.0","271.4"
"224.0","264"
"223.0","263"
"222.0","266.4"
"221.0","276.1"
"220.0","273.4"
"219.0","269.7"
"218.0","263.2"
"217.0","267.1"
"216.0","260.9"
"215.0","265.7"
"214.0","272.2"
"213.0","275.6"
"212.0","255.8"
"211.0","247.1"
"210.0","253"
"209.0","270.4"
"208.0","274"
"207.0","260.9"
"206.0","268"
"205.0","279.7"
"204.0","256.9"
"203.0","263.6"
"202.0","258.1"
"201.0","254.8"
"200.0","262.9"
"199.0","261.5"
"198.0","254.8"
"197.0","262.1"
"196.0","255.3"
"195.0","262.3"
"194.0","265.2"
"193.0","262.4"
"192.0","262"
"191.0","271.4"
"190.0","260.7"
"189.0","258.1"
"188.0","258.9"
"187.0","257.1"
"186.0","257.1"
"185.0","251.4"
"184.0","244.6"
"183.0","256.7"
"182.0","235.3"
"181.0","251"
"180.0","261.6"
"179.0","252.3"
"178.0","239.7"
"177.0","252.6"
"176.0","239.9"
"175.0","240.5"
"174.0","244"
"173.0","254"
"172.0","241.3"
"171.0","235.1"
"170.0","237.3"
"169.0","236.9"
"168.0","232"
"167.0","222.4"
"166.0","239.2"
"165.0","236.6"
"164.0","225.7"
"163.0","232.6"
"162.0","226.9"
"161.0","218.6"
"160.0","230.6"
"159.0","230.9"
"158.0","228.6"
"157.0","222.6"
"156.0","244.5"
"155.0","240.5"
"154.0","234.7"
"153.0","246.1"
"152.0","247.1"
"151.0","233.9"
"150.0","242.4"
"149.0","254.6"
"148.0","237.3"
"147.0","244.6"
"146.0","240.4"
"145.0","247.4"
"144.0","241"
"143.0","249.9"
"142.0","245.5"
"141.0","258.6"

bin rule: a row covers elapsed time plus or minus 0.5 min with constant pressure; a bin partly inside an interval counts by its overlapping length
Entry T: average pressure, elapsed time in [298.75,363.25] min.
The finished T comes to 194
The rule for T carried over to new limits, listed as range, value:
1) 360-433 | 258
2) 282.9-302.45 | 269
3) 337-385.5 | 187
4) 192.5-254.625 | 265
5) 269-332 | 248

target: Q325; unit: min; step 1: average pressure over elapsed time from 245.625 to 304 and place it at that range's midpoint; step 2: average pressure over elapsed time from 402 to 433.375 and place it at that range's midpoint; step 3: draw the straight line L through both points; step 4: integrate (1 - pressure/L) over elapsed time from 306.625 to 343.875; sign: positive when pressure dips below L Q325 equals 8.4 min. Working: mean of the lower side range 269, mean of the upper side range 275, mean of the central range 210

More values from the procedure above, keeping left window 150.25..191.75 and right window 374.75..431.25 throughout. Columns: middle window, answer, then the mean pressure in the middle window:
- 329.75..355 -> 9.84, 161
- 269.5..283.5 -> -0.59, 266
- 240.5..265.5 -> -1.48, 268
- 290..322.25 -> 0.85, 252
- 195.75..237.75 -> -2.93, 265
